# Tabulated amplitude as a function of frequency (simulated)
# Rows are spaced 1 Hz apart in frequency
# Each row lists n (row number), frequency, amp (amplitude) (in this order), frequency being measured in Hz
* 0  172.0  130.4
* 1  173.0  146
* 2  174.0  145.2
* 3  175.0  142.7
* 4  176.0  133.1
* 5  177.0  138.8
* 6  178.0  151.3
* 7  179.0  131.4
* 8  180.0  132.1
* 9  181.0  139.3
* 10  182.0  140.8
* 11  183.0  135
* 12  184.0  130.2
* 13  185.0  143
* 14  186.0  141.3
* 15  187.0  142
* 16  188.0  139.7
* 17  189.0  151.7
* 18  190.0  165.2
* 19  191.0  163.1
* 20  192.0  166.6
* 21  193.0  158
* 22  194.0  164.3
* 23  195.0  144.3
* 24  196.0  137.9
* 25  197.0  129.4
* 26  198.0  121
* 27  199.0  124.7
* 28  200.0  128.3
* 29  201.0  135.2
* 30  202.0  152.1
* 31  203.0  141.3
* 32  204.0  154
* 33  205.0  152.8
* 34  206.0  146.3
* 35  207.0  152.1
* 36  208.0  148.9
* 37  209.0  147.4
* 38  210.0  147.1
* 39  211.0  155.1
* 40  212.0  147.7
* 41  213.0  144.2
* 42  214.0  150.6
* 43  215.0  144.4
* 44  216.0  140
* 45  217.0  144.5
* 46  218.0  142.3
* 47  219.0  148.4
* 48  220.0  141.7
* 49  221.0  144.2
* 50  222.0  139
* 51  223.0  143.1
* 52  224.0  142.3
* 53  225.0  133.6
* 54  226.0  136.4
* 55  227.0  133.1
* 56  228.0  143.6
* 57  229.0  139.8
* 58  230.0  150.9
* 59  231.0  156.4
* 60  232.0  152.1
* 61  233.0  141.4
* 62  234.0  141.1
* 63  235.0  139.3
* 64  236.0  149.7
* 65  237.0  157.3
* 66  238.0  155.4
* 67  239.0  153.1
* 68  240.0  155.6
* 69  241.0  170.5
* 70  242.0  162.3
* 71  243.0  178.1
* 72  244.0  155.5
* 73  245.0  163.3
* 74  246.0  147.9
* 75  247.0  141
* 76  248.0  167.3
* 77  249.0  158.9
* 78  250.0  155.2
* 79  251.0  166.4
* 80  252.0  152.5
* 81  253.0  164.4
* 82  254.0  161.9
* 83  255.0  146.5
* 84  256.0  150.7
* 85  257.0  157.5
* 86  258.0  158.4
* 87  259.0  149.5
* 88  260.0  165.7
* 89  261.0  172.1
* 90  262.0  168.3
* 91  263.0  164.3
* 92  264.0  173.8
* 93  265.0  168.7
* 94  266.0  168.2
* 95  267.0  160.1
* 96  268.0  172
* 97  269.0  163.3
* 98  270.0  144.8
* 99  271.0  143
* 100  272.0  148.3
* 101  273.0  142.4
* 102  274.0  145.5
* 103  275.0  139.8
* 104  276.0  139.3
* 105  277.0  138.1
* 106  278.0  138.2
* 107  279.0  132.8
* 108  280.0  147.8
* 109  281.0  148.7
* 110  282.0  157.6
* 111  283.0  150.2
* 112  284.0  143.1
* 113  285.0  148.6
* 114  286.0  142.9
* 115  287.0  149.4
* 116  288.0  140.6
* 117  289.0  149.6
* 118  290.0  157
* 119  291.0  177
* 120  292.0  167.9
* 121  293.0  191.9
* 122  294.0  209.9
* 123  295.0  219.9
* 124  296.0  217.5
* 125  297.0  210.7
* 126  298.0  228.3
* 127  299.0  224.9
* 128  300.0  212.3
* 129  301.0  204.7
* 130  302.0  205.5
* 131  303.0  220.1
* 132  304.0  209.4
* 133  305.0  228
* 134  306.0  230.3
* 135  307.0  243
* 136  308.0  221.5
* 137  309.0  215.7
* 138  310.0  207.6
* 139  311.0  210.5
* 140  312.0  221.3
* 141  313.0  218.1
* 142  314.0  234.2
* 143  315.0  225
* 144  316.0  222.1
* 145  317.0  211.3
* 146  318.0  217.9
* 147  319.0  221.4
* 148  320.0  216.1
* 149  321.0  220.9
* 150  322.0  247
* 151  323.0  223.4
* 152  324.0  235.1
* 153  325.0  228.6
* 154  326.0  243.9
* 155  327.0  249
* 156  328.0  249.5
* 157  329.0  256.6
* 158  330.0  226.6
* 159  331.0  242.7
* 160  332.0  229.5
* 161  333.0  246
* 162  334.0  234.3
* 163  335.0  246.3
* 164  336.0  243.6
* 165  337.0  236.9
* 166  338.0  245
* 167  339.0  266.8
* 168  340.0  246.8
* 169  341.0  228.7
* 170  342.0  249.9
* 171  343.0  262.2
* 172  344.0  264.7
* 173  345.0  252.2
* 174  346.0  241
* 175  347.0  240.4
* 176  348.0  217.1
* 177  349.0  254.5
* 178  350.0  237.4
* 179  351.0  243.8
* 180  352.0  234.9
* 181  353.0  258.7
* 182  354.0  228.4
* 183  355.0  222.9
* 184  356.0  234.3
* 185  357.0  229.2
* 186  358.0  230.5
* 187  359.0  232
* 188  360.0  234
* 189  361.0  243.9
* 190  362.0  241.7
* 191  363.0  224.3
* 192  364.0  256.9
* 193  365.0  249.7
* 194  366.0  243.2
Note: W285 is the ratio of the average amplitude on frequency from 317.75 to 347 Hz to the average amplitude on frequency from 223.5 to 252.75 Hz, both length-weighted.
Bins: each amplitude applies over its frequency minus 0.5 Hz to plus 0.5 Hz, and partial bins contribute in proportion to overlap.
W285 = 1.58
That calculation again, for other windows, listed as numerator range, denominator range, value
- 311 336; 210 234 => 1.61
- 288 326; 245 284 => 1.38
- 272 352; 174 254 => 1.42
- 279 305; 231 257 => 1.17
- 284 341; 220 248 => 1.45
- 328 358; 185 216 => 1.65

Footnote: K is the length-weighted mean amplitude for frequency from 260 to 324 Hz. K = 186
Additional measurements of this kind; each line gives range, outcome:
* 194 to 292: 150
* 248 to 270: 162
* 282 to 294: 158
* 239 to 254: 160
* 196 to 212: 142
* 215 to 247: 148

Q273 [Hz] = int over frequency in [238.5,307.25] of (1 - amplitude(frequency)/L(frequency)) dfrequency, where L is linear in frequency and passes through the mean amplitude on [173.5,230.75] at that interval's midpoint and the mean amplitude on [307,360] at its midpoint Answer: 8.78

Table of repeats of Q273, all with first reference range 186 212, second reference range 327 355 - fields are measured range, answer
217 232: 1.9 Hz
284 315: 2.3 Hz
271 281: 2.9 Hz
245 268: 3.2 Hz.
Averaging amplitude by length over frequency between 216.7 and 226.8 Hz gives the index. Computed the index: 141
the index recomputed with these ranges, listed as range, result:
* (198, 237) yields 144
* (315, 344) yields 238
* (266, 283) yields 148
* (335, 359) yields 242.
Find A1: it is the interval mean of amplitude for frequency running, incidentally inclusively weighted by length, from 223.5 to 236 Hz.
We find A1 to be 143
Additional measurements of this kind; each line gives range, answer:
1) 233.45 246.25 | 156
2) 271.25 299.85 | 165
